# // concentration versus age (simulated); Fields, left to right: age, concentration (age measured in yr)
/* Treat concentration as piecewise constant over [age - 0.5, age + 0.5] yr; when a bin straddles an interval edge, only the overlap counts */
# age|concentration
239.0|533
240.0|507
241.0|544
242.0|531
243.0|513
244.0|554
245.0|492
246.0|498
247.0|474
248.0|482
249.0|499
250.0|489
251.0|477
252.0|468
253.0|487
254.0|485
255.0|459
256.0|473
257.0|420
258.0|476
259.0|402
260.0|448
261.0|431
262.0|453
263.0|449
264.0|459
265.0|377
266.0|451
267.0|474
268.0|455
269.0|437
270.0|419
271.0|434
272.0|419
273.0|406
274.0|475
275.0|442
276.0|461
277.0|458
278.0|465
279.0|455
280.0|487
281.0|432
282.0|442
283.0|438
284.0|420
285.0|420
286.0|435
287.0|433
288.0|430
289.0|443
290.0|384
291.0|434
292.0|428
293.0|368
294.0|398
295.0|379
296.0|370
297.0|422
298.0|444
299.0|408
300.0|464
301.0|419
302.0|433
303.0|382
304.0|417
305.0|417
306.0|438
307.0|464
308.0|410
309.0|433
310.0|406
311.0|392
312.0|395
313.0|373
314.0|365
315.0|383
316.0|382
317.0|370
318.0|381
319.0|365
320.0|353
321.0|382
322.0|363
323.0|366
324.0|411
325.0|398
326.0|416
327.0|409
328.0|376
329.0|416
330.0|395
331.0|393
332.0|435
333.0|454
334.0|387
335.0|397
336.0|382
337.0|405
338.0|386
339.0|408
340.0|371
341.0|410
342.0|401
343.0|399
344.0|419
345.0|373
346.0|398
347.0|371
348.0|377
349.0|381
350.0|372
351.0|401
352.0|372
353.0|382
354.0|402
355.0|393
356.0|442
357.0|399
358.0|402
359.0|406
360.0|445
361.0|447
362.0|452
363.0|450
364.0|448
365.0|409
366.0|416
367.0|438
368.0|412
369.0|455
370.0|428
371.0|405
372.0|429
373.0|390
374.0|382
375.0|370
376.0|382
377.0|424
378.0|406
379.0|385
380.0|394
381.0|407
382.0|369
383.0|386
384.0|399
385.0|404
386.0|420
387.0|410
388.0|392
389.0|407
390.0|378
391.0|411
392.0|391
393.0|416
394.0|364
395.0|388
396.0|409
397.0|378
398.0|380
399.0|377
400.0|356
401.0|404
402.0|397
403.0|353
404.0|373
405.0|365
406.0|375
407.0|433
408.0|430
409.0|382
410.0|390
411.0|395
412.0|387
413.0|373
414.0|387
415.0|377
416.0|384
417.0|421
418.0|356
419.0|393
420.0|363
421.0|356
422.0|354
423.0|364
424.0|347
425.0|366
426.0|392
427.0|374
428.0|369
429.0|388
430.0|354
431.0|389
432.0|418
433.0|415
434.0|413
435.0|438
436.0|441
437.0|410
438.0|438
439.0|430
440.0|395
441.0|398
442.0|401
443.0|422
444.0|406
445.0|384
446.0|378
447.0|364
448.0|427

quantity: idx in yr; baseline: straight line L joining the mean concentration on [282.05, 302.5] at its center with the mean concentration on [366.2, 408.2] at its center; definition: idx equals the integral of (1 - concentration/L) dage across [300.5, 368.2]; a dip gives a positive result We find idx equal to 1.2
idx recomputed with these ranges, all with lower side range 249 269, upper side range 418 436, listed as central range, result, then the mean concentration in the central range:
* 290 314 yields 1.4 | 411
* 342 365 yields 0.5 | 406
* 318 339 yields 1.5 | 394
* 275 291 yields 0.2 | 440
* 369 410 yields 0.5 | 394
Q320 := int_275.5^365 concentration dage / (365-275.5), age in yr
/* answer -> 409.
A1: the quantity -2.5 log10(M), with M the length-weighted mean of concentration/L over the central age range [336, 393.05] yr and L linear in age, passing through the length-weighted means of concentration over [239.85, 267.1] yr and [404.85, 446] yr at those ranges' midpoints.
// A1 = 0.04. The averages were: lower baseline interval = 474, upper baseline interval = 392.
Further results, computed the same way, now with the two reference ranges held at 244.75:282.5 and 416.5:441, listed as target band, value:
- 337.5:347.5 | 0.082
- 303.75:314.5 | 0.071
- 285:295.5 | 0.080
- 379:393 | 0.027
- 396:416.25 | 0.040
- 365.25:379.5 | 0.012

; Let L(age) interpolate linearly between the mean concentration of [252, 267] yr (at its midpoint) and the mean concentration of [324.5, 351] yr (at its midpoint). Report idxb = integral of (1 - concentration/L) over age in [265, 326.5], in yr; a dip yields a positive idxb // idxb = 1.3 yr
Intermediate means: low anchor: 449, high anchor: 397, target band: 417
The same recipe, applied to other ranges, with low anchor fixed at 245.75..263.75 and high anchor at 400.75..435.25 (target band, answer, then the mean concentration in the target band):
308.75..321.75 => 1.6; 382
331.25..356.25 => 1.5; 396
